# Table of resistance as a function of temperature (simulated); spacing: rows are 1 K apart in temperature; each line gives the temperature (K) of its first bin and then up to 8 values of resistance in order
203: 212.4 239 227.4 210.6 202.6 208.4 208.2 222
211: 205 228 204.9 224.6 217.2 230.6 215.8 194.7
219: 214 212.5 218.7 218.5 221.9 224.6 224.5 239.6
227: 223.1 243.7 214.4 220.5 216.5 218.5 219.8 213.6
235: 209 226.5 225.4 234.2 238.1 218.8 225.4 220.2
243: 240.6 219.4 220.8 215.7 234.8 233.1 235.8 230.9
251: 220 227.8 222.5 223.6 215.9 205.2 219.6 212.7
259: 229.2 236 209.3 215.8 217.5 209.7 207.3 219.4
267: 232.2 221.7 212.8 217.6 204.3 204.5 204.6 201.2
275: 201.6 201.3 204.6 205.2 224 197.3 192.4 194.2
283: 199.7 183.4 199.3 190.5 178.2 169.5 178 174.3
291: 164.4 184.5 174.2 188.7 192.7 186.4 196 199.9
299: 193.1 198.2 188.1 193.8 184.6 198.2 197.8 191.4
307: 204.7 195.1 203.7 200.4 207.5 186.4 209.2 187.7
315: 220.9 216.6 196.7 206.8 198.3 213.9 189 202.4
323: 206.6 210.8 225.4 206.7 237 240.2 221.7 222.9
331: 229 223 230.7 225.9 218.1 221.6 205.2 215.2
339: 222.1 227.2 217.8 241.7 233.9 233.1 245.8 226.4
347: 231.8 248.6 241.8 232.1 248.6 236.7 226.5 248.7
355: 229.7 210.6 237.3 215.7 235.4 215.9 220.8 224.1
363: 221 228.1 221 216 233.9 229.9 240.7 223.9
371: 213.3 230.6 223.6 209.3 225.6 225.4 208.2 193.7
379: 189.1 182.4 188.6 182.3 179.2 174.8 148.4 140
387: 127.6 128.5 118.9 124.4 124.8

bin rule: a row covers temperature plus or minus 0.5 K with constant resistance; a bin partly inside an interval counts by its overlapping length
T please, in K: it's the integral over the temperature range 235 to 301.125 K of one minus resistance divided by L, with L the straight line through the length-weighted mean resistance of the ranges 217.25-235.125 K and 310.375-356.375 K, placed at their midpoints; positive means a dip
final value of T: 3.4 K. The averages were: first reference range 220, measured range 209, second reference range 221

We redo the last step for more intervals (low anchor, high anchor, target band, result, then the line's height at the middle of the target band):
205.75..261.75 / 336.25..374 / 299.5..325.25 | 2.8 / 226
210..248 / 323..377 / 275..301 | 3.8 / 224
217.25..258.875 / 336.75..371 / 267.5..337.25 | 7.4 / 226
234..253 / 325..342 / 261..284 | 1.8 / 225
